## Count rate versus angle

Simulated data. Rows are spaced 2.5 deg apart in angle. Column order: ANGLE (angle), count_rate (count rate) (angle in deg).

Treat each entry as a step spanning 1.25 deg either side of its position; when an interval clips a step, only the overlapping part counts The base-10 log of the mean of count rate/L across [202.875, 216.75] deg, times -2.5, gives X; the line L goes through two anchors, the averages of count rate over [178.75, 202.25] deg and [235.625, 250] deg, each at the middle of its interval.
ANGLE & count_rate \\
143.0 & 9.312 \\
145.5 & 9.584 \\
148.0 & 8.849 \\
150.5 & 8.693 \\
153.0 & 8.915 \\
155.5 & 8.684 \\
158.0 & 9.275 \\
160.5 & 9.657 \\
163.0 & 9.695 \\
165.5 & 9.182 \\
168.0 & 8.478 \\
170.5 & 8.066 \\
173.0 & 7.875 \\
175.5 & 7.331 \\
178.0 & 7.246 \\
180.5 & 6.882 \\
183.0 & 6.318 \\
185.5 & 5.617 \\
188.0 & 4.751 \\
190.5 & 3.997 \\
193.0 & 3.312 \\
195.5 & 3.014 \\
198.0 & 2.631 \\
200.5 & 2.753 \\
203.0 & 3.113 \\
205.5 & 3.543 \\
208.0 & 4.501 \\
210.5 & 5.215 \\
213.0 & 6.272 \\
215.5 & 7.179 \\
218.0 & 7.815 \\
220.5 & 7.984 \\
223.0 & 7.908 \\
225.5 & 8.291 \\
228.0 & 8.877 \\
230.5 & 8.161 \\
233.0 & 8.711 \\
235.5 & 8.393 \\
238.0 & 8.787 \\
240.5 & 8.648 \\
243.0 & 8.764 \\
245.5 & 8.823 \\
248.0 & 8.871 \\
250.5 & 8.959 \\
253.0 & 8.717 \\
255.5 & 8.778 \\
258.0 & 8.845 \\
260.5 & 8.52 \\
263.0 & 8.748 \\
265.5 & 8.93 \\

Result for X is 0.19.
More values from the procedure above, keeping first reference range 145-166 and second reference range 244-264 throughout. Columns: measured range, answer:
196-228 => 0.49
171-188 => 0.32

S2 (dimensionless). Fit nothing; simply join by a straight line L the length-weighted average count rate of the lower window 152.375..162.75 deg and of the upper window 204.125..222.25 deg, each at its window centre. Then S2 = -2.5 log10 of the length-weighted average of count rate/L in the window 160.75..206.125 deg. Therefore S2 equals 0.332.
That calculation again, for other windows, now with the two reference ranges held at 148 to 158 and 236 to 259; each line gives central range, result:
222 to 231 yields 0.06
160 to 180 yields 0.06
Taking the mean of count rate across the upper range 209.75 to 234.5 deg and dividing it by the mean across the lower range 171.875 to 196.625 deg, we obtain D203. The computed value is 1.4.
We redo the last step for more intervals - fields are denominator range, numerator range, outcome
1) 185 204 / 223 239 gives 2.37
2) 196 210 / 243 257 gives 2.60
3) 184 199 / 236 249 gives 2.22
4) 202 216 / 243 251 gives 1.81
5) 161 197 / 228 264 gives 1.32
